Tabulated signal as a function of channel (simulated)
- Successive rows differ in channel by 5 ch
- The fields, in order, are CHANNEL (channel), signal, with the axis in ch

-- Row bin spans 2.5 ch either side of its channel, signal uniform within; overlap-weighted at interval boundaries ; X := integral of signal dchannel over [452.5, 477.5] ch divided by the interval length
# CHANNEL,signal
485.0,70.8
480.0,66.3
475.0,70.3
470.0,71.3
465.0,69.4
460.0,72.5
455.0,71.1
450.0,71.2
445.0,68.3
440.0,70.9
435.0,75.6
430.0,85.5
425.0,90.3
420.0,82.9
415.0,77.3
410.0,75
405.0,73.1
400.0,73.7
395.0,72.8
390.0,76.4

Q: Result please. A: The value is 70.9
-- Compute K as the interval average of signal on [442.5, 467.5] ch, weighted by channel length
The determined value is 70.5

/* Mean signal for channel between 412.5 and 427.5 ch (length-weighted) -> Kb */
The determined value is 83.5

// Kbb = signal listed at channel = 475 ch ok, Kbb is 70.3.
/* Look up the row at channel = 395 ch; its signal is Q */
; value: 72.8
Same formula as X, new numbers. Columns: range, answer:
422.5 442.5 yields 80.6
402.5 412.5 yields 74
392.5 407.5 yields 73.2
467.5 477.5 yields 70.8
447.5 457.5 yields 71.2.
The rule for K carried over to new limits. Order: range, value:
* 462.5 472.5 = 70.3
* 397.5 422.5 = 76.4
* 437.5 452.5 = 70.1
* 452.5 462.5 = 71.8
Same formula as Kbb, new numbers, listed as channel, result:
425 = 90.3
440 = 70.9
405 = 73.1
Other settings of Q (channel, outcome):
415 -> 77.3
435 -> 75.6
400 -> 73.7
